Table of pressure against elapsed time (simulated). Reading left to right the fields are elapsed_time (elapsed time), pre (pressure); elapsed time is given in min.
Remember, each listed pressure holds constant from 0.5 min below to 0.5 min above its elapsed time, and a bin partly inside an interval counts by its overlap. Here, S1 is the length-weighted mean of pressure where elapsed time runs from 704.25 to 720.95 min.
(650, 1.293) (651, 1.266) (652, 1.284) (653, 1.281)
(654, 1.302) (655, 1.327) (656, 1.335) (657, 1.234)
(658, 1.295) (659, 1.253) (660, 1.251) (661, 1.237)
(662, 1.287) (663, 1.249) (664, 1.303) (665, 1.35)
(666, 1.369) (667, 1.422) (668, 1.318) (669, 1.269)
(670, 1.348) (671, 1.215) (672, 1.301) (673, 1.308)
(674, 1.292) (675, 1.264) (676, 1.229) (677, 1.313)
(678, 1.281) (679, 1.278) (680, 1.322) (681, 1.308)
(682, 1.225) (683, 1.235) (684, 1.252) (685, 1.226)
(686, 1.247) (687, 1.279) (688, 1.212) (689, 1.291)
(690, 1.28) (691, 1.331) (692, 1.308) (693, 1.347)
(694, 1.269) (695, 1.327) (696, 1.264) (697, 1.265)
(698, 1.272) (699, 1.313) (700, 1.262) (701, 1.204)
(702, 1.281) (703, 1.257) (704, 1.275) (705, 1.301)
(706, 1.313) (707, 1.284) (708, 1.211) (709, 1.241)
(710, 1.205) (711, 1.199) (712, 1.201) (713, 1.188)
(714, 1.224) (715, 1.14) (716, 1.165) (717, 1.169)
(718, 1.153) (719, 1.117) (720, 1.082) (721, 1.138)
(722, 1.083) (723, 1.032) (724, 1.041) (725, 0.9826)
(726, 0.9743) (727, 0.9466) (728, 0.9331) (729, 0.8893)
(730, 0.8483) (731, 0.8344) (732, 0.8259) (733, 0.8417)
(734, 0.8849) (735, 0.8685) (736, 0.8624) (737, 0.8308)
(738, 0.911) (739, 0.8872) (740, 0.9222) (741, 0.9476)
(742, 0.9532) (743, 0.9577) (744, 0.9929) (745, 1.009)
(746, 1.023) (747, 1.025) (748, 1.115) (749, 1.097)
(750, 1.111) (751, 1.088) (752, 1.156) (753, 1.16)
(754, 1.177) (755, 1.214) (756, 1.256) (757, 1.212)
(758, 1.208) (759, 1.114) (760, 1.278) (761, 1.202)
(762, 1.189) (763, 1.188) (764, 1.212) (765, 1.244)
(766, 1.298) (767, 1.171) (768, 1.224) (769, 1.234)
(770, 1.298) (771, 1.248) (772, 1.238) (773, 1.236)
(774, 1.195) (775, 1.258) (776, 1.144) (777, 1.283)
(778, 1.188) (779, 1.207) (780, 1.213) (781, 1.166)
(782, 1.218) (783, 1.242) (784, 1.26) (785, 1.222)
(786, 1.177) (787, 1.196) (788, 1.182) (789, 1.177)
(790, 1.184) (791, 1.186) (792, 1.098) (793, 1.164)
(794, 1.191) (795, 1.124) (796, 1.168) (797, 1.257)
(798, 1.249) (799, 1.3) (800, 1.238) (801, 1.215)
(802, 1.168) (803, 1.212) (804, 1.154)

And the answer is 1.2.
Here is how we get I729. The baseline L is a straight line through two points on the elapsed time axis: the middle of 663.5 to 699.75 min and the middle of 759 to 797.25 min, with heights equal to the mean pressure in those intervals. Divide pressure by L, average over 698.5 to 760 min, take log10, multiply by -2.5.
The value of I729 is 0.15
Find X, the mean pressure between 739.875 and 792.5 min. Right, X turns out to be 1.17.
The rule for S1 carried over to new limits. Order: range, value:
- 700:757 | 1.07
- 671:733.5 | 1.19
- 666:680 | 1.3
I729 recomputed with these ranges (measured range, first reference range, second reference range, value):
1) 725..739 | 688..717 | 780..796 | 0.359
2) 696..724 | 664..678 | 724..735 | -0.163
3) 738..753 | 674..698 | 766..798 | 0.205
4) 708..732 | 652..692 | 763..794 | 0.166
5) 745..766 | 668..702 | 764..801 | 0.062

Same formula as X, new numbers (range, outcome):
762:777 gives 1.23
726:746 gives 0.907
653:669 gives 1.3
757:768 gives 1.21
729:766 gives 1.05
